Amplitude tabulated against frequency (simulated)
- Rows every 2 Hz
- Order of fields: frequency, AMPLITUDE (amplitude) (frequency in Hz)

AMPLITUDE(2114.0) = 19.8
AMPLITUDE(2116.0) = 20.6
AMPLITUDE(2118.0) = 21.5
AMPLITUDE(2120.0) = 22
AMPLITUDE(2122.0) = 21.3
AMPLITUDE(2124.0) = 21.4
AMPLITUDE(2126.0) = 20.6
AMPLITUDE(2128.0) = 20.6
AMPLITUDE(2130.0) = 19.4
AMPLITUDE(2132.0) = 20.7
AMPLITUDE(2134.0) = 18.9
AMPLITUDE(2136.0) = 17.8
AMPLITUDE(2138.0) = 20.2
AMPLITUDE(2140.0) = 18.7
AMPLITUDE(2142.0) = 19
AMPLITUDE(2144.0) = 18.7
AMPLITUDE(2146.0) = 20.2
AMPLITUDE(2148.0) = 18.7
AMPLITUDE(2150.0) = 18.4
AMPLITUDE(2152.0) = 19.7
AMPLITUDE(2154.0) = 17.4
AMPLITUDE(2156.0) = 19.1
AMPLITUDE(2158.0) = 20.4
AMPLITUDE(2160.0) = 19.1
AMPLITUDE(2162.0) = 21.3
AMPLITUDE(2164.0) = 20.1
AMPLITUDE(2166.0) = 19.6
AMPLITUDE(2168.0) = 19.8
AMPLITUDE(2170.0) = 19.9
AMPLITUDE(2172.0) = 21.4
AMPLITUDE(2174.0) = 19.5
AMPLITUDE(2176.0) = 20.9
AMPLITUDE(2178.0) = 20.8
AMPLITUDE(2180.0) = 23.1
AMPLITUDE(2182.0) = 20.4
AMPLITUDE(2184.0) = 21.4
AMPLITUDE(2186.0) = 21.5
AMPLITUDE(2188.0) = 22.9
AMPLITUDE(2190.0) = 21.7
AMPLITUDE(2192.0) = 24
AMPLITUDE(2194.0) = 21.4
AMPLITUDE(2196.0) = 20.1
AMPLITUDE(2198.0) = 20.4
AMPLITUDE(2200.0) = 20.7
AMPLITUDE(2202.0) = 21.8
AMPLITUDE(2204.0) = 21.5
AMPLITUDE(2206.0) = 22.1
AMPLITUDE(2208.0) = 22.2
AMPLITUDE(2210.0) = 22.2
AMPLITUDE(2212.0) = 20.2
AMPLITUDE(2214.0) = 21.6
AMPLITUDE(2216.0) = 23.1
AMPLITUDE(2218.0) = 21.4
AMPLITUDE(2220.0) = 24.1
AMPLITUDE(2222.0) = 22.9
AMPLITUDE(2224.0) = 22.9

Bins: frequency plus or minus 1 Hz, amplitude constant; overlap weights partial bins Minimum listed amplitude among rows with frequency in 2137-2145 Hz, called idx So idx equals 18.7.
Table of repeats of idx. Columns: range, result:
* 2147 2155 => 17.4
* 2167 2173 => 19.8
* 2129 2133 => 19.4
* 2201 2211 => 21.5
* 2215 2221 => 21.4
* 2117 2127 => 20.6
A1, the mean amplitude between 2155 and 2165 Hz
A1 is 20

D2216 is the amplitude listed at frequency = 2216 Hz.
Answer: 23.1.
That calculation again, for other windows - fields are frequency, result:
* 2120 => 22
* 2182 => 20.4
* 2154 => 17.4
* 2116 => 20.6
